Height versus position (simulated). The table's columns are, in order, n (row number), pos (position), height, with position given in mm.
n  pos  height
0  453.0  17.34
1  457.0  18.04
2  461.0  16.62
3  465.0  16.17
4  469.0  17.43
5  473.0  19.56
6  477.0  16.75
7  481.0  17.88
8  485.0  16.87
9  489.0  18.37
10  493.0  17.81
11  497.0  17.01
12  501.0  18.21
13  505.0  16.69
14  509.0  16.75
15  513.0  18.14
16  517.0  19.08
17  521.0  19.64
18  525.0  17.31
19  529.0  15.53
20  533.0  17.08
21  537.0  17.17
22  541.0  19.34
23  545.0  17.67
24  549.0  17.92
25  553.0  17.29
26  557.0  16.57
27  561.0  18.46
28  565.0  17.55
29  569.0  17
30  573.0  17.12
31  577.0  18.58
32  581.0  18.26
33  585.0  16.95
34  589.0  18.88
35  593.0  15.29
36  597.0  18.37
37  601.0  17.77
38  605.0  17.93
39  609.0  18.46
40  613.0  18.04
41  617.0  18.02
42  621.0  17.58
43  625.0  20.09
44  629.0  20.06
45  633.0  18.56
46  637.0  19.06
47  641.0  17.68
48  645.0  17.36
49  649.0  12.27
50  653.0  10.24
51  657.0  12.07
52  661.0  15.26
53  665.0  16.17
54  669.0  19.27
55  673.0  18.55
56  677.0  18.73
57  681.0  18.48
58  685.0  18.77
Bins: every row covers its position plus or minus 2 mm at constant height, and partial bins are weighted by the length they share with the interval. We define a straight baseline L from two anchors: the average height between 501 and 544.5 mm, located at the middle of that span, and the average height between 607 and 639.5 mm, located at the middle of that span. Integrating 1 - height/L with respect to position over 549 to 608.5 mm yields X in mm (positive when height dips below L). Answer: 2.15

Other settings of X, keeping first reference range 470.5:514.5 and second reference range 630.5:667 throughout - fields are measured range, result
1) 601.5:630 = -4.6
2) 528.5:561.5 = -1.1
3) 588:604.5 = -1.4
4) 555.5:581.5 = -1.7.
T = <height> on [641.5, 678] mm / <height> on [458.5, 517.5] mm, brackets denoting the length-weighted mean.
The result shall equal 0.89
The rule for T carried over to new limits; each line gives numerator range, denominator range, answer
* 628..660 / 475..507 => 0.90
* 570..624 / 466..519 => 1.01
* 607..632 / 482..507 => 1.07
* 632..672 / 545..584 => 0.90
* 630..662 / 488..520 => 0.87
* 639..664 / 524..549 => 0.82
